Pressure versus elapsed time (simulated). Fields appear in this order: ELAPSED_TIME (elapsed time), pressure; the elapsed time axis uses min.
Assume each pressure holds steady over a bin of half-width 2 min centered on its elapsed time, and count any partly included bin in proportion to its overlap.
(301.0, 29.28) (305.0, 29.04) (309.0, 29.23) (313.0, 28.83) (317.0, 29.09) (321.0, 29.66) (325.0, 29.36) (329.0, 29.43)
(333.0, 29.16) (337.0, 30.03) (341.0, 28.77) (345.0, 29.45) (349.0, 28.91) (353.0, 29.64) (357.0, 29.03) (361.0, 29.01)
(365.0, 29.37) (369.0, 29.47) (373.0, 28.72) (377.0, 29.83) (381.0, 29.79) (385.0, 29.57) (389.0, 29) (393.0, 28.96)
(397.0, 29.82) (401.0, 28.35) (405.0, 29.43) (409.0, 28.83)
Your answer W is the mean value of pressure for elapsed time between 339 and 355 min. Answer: 29.2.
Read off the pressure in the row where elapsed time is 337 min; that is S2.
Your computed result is 30.03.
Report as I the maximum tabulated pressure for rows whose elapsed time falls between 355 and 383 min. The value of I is 29.83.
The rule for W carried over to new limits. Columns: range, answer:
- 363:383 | 29.4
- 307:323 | 29.2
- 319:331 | 29.5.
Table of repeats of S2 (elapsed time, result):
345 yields 29.45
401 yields 28.35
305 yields 29.04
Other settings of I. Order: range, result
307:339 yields 30.03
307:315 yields 29.23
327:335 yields 29.43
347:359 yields 29.64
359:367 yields 29.37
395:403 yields 29.82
